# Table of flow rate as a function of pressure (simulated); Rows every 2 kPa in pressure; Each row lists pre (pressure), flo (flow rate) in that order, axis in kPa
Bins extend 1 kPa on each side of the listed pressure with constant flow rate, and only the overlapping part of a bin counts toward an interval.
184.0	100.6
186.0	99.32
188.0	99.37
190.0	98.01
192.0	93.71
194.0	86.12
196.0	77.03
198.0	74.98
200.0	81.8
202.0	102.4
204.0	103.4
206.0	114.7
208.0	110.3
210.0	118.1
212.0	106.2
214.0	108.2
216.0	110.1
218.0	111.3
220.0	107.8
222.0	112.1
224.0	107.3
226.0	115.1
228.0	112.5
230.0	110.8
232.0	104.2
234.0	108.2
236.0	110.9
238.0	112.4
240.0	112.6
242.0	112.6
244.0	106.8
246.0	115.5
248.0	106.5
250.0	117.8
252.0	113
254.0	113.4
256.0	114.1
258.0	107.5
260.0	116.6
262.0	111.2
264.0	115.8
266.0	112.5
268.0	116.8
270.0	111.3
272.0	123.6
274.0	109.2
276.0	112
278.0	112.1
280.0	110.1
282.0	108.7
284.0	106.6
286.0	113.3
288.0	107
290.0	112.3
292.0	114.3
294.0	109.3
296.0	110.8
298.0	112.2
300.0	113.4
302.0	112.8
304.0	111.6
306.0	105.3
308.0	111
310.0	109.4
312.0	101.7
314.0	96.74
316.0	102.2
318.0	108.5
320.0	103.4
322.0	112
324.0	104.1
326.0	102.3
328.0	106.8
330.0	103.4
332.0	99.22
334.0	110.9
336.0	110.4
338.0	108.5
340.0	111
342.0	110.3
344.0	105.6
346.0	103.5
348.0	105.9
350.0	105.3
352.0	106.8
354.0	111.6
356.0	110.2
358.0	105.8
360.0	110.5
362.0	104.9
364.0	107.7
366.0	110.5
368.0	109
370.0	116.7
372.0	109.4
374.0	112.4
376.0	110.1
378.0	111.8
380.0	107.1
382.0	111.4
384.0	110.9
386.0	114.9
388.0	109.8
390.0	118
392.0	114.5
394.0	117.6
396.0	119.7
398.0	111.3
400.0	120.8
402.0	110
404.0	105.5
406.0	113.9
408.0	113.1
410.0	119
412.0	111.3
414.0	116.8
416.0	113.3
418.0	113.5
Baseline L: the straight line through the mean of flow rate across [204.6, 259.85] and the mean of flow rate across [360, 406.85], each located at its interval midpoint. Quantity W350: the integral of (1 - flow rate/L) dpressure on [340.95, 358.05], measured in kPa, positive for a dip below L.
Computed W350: 0.69 kPa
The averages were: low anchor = 111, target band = 107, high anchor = 112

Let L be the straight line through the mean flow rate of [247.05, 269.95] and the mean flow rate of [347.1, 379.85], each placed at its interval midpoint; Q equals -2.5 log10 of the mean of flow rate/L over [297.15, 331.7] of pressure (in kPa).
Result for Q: 0.044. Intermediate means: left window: 113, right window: 109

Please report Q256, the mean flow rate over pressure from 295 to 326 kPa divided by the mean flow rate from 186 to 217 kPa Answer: 1.1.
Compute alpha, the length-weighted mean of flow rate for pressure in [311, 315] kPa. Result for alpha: 99.2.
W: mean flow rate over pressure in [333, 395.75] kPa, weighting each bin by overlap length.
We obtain 110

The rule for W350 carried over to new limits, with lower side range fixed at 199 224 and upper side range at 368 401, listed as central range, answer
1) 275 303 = -0.28 kPa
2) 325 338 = 0.67 kPa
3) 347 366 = 0.78 kPa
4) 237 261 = -0.85 kPa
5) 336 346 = 0.30 kPa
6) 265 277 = -0.54 kPa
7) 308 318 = 0.62 kPa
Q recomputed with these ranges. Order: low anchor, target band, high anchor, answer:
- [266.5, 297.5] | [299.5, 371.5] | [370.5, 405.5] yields 0.048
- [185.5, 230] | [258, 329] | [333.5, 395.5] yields -0.032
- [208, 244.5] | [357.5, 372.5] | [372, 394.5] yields 0.026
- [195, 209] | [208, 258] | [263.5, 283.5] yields -0.085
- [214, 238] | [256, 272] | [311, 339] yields -0.056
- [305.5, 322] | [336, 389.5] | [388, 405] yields 0.012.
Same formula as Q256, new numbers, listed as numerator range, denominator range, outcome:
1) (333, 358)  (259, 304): 0.96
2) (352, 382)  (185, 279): 1.02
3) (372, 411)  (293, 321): 1.05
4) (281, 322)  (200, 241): 0.99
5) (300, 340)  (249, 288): 0.95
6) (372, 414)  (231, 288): 1.01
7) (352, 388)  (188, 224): 1.09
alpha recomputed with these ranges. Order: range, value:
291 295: 112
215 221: 110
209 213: 112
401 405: 108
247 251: 112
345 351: 105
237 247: 112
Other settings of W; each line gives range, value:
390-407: 114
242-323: 111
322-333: 104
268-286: 112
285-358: 108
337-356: 108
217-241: 110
